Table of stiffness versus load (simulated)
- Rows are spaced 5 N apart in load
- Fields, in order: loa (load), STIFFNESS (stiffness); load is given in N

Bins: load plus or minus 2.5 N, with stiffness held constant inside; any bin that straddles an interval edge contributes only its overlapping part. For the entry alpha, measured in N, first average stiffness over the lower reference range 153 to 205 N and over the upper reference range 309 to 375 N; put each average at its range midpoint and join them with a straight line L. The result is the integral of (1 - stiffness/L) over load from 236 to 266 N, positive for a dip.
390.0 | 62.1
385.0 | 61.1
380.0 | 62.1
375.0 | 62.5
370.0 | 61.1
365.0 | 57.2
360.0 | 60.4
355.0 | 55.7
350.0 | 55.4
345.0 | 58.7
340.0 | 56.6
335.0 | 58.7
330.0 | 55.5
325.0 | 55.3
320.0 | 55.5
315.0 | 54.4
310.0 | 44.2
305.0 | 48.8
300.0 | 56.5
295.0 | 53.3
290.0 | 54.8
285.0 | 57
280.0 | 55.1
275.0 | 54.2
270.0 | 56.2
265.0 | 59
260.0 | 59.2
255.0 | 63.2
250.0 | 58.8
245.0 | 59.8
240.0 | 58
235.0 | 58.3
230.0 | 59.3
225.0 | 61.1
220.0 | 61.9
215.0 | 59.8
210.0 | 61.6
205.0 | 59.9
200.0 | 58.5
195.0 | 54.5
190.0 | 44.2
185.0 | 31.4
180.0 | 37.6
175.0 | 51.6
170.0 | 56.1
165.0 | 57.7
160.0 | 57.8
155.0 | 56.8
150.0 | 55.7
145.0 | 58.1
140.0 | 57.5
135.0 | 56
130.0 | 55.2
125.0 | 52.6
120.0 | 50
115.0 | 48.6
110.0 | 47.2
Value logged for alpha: -3.5 N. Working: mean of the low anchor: 51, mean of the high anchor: 56.6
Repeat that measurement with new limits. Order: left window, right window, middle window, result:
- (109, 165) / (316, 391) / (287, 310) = 1.98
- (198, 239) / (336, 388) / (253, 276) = 0.46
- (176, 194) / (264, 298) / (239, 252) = -2.37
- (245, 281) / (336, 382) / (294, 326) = 3.33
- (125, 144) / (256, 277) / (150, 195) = 5.25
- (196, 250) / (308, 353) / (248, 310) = 1.56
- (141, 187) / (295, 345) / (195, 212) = -2.18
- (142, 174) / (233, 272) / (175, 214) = 5.10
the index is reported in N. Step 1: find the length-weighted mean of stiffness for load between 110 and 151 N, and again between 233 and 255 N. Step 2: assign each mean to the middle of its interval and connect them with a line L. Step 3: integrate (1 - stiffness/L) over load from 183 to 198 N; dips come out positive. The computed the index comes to 3.29 N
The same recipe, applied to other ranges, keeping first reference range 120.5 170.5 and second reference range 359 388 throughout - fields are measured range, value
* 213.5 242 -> -0.97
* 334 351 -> 0.77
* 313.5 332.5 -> 1.44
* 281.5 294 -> 0.74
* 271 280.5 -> 0.64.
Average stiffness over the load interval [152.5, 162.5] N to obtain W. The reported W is 57.3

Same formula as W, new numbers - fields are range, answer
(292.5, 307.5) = 52.9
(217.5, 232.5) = 60.8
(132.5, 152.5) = 56.8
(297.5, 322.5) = 51.9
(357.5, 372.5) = 59.6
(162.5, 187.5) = 46.9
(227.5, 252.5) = 58.8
